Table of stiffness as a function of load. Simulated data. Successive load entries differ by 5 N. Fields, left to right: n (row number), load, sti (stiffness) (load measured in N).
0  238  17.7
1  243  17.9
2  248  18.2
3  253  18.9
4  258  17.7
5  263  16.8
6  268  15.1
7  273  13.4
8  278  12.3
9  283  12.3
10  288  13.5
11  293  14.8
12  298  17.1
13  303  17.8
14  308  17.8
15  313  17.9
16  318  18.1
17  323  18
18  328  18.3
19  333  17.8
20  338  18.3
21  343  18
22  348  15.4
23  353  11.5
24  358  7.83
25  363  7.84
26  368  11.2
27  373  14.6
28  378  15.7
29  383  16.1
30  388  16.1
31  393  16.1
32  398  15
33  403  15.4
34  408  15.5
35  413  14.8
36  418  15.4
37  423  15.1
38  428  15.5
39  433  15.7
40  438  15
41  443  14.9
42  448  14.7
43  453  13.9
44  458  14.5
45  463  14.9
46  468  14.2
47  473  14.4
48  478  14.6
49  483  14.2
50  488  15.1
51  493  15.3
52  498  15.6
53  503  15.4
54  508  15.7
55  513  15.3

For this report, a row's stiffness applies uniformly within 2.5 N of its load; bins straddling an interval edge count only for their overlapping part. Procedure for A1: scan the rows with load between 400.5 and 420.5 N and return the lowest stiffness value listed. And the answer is 14.8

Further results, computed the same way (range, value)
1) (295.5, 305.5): 17.1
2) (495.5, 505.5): 15.4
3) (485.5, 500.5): 15.1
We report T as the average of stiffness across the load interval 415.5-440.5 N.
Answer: 15.3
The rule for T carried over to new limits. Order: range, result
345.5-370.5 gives 10.8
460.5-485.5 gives 14.5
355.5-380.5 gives 11.4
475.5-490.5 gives 14.6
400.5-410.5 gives 15.4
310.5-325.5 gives 18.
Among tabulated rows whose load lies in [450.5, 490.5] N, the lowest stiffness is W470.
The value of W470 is 13.9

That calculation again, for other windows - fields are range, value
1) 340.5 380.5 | 7.83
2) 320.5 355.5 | 11.5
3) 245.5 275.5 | 13.4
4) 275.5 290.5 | 12.3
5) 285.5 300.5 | 13.5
